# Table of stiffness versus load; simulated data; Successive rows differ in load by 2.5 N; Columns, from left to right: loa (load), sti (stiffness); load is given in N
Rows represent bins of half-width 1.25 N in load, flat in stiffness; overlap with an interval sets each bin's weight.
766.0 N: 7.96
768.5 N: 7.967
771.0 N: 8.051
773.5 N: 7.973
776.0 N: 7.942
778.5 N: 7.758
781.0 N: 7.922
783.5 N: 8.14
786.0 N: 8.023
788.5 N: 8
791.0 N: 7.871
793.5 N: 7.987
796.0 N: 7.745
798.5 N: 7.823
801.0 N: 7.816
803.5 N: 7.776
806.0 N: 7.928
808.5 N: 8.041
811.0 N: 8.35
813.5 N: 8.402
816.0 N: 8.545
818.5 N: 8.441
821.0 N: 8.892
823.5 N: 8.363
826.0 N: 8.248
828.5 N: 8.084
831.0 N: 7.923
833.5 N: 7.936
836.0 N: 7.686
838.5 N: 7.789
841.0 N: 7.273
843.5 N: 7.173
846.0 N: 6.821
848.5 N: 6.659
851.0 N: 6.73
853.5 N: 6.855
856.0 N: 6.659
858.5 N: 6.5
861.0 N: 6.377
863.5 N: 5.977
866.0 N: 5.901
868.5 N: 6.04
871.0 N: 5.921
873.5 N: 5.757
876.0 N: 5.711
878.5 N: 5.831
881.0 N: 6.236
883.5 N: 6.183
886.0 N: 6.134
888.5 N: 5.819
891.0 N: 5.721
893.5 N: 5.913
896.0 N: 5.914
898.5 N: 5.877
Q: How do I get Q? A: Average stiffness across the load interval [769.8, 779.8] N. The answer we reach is 7.93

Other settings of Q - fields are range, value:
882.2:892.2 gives 5.97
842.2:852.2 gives 6.85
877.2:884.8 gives 6.08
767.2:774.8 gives 8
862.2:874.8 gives 5.92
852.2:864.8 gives 6.47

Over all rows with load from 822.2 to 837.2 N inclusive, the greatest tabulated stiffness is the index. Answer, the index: 8.363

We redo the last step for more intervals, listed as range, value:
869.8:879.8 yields 5.921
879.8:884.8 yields 6.236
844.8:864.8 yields 6.855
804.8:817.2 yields 8.545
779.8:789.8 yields 8.14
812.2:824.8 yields 8.892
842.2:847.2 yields 7.173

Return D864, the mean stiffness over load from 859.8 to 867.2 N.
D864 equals 6.08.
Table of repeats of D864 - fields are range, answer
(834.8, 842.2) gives 7.58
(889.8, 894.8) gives 5.82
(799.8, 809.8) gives 7.89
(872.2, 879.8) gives 5.77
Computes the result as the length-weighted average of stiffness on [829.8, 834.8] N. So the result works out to 7.93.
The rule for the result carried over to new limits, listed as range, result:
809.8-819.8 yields 8.44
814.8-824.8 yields 8.56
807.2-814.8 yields 8.26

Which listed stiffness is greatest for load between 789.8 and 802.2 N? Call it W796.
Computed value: 7.987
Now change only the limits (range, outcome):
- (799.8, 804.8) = 7.816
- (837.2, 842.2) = 7.789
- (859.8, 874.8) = 6.377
